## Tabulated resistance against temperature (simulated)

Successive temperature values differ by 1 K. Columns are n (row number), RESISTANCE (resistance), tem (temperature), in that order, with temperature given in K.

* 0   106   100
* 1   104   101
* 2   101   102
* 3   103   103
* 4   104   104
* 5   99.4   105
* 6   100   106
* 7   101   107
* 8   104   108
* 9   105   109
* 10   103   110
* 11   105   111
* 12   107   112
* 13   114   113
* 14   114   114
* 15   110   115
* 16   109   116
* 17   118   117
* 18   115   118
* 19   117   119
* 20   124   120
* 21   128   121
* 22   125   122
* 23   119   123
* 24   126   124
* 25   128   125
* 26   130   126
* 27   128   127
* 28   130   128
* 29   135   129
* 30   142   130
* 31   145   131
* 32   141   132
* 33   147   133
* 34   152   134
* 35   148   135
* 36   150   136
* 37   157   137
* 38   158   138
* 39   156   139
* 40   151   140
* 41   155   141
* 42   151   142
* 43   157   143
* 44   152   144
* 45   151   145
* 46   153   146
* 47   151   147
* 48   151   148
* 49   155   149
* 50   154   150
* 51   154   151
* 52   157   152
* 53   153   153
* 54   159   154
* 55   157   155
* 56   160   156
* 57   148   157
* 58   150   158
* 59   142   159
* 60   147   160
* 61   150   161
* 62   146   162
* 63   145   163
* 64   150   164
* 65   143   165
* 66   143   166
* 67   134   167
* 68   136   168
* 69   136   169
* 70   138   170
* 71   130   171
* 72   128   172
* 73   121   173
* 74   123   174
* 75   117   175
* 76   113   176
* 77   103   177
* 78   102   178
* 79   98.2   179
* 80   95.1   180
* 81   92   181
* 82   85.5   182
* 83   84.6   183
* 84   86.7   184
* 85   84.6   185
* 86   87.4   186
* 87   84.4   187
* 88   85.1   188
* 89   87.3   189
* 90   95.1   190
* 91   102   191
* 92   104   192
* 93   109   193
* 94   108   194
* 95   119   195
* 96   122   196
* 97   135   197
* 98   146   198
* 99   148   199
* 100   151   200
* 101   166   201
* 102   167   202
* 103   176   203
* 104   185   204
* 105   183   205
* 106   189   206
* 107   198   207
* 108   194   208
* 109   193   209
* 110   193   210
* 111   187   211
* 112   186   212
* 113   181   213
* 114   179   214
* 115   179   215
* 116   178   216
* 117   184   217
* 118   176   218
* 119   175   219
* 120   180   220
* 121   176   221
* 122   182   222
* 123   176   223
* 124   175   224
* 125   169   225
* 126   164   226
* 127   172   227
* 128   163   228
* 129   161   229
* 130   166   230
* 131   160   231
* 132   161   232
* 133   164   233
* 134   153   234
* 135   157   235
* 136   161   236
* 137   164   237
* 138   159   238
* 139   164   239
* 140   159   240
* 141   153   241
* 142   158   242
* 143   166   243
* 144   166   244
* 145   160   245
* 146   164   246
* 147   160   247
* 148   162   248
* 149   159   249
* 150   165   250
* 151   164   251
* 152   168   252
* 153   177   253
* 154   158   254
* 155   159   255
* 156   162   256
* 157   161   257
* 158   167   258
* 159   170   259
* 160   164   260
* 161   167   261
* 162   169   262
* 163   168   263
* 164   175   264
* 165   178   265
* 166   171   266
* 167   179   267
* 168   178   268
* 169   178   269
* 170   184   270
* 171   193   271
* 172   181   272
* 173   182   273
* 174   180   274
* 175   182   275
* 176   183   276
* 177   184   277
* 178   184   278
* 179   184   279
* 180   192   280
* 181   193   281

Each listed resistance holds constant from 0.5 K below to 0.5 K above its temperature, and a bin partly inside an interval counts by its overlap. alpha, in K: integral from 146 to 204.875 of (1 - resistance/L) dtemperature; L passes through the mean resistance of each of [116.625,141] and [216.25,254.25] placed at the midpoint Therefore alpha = 7.58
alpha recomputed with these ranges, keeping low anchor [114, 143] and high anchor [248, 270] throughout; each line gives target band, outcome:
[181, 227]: 1.9 K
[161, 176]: 1.1 K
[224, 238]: -0.1 K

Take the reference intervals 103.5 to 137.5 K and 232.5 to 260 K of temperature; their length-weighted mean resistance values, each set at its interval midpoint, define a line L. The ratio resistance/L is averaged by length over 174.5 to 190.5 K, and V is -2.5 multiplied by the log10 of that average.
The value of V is 0.45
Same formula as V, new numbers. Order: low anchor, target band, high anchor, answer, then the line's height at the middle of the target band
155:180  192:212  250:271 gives -0.09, 147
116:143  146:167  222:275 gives -0.05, 144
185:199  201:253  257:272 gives -0.24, 140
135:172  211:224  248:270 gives -0.12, 161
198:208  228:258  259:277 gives 0.09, 176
